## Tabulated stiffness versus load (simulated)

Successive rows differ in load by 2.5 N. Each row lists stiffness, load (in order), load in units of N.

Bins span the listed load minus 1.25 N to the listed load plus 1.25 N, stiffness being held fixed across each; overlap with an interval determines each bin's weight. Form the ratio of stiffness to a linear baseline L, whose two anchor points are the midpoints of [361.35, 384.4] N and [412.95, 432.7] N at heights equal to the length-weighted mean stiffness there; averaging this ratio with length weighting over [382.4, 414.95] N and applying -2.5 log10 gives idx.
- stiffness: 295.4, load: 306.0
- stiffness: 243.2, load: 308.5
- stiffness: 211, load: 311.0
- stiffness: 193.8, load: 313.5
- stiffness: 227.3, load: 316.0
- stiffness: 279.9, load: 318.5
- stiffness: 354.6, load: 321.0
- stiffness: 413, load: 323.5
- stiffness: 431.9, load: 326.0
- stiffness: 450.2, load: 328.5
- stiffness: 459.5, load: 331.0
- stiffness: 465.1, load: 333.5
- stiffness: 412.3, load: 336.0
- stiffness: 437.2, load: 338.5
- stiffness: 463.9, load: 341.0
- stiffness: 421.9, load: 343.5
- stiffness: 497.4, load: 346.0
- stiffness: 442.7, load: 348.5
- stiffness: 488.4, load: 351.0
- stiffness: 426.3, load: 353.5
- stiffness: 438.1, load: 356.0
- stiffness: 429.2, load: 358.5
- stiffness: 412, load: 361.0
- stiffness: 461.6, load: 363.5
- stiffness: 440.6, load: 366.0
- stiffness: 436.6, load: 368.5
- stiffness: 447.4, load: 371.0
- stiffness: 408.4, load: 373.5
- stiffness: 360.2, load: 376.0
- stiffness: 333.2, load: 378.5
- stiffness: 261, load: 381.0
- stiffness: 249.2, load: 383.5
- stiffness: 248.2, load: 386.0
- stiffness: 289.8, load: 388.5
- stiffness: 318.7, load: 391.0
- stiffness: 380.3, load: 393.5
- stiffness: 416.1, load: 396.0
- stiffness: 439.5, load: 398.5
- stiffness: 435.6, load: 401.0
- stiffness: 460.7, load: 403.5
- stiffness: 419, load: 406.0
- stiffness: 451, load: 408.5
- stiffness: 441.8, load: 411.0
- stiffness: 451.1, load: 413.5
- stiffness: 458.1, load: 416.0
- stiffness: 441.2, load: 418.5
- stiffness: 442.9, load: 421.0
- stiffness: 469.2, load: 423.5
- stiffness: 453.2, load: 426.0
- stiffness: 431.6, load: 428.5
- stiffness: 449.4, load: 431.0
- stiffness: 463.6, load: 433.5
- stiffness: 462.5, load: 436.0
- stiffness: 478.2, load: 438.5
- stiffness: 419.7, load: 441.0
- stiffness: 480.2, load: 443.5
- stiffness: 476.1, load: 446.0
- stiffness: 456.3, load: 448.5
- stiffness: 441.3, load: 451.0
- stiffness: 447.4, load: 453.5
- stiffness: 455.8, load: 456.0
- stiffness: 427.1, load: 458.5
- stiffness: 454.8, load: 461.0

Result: 0.09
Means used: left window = 381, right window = 450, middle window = 386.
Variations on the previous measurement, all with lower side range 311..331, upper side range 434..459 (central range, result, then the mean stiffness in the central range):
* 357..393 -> 0.059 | 365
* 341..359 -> -0.235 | 451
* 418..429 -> -0.038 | 449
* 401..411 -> -0.064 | 442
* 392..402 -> -0.017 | 415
